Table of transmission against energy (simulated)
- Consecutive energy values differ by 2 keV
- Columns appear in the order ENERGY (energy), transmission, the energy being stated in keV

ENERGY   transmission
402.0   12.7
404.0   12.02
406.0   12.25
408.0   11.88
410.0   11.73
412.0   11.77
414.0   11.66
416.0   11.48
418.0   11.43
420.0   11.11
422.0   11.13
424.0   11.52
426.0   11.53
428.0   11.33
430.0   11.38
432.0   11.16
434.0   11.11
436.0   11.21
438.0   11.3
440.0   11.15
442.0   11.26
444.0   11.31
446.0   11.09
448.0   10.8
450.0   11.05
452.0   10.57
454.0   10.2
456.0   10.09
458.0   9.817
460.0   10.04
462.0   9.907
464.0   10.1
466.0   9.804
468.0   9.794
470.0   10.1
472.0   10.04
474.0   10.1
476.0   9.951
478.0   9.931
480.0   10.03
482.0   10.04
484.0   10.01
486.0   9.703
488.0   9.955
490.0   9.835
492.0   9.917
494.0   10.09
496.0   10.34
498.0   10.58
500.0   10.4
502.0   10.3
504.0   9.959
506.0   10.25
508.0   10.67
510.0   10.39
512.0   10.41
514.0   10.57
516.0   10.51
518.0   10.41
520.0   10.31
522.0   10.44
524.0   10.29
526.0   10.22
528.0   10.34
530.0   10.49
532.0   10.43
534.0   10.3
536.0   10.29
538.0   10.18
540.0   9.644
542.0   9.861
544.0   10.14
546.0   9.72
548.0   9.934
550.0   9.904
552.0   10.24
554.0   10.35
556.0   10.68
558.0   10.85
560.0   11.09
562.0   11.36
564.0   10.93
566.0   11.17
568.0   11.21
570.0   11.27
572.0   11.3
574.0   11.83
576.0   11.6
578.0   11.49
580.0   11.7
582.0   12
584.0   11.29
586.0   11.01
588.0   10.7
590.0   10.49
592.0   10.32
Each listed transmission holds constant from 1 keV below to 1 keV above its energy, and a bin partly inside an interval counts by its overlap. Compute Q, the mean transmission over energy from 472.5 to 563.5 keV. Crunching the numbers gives 10.3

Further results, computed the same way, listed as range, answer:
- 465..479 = 9.96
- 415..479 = 10.7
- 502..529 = 10.4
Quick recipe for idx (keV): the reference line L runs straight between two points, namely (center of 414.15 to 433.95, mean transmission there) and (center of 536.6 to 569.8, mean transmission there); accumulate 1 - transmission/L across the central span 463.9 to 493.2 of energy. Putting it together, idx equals 2.7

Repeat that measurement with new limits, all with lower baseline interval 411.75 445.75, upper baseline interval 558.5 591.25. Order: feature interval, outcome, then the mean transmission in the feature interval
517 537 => 1.65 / 10.4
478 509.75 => 3.26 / 10.1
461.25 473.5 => 1.46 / 9.96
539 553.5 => 1.72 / 9.94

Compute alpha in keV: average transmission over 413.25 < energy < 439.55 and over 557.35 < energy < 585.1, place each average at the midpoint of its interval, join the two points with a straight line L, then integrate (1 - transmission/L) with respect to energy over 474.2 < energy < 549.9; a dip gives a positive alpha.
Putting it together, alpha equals 7.8 keV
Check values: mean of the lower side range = 11.3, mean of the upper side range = 11.4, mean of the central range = 10.2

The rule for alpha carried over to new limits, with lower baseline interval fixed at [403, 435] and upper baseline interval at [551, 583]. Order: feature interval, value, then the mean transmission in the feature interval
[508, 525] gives 1.32 keV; 10.4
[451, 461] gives 1.14 keV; 10.1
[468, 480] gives 1.47 keV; 10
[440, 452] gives 0.43 keV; 11.1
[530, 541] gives 1.04 keV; 10.2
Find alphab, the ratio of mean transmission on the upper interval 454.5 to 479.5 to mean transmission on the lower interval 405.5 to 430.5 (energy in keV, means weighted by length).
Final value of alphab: 0.9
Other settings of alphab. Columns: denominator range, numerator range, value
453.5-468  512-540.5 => 1.04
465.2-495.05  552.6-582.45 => 1.13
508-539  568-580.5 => 1.11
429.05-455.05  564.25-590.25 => 1.03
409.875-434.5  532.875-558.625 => 0.89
